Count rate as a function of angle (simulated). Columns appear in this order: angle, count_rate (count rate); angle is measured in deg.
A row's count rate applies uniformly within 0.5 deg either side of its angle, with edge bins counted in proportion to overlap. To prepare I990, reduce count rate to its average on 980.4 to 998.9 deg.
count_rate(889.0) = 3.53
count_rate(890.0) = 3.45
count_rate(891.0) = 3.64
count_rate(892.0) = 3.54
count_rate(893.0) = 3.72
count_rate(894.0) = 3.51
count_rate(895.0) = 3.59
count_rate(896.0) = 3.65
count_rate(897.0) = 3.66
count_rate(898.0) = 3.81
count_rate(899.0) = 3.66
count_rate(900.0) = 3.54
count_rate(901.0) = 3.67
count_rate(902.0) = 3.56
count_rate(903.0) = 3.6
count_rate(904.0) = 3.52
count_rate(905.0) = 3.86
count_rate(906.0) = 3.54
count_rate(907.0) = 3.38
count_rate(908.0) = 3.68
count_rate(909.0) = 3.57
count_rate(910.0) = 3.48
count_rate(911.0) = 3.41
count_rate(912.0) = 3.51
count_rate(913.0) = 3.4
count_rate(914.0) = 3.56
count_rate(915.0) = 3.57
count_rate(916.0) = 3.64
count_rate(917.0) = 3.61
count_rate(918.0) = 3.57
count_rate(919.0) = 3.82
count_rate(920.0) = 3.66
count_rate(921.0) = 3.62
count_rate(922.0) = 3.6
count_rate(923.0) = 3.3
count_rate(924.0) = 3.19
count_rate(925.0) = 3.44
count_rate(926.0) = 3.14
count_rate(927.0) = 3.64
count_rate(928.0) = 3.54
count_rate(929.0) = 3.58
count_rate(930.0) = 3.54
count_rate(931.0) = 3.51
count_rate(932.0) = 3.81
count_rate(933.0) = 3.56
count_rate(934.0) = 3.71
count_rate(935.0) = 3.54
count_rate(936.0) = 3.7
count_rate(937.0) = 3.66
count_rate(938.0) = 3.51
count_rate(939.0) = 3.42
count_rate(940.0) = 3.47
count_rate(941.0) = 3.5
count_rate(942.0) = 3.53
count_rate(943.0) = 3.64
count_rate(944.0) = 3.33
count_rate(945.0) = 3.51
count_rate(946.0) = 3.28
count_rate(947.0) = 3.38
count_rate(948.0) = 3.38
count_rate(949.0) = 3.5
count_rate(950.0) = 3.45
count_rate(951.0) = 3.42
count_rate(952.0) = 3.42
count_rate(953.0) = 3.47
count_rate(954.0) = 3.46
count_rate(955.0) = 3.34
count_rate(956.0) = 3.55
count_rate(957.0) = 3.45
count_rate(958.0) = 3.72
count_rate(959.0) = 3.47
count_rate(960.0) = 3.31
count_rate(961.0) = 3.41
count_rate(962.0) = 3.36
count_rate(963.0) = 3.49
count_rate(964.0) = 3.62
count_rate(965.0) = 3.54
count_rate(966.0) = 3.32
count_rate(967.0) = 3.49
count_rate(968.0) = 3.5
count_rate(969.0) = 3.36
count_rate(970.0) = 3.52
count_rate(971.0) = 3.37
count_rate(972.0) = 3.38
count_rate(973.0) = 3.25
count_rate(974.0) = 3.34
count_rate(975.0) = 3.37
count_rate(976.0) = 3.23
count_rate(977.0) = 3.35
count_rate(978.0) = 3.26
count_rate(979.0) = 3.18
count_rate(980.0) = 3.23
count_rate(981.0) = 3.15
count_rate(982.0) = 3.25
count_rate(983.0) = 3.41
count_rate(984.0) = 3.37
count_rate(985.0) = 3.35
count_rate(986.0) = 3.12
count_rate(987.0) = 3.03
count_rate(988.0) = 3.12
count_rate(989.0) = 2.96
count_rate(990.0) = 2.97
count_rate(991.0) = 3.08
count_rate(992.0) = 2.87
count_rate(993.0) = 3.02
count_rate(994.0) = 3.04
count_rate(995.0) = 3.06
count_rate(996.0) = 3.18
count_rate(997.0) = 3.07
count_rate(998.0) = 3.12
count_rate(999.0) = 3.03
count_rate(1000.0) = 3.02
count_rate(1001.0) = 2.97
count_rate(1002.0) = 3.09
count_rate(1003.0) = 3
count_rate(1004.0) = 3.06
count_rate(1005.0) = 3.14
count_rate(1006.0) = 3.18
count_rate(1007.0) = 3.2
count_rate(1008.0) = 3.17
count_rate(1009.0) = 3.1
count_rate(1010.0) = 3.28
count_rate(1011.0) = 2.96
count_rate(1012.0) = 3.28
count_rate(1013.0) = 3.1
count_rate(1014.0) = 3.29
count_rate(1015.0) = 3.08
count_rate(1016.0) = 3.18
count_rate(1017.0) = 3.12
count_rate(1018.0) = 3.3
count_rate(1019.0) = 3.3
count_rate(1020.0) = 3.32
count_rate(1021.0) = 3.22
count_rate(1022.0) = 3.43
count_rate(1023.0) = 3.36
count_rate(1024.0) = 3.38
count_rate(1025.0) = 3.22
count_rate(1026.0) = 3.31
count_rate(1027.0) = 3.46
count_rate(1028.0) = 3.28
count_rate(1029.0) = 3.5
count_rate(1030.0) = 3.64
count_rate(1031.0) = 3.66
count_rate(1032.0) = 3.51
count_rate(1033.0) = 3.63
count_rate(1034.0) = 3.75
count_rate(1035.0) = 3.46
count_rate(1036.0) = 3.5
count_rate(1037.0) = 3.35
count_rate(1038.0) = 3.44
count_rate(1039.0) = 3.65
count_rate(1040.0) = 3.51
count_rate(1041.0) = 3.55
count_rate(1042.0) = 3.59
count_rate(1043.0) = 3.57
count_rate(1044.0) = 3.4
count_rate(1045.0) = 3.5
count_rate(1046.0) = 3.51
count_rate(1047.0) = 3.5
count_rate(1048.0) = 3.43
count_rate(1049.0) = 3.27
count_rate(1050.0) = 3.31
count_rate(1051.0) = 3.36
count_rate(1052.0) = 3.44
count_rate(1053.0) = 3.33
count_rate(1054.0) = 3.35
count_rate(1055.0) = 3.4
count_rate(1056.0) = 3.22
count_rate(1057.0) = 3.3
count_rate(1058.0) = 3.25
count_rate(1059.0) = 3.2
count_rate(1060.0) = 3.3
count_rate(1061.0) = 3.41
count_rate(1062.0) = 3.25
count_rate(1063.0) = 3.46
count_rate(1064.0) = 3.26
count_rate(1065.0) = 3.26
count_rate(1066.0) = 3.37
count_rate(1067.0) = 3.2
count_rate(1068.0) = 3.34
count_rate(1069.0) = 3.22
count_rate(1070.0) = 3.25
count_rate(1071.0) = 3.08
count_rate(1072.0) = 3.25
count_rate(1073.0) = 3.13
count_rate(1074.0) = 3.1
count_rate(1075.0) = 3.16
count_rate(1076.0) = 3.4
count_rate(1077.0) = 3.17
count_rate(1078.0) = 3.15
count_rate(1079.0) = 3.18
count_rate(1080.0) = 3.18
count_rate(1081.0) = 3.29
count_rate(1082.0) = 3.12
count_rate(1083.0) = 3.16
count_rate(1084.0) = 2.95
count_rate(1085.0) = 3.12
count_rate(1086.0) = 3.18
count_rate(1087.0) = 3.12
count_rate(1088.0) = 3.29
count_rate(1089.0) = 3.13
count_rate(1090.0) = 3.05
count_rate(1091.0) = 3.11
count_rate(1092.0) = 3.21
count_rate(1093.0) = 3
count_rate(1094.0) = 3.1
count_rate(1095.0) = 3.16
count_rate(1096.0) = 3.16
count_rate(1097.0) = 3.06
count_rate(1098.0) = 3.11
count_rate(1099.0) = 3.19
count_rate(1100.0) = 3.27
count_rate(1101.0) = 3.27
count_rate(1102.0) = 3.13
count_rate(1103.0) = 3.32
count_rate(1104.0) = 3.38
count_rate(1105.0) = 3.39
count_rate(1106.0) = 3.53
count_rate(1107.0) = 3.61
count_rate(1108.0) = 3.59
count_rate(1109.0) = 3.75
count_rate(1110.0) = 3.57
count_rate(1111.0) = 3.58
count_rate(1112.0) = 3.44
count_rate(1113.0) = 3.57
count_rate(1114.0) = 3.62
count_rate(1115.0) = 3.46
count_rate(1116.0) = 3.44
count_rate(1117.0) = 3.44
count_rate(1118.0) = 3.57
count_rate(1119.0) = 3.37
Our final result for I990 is 3.12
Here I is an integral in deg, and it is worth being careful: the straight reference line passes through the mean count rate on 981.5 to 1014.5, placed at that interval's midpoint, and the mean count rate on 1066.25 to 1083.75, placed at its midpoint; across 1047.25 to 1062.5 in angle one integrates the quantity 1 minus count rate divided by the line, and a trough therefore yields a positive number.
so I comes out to -0.71 deg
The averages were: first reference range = 3.12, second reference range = 3.2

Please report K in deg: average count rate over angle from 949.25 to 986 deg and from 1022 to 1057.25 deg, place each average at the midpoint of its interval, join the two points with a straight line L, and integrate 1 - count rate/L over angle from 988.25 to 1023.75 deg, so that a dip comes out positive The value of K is 3.0 deg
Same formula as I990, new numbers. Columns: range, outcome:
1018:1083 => 3.36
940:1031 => 3.29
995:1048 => 3.31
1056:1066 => 3.3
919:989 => 3.43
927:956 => 3.51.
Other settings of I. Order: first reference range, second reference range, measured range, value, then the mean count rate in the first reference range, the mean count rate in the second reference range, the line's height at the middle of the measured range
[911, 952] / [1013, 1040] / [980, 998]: 1.7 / 3.52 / 3.39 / 3.44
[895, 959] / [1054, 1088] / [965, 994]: 1.5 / 3.54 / 3.23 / 3.42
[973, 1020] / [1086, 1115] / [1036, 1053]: -1.2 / 3.15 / 3.31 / 3.23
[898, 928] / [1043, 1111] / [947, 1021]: 3.7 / 3.55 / 3.28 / 3.43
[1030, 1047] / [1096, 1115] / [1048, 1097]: 3.5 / 3.54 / 3.4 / 3.47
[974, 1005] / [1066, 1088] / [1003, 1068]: -3.8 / 3.14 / 3.19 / 3.16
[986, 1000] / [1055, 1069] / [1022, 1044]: -2.1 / 3.04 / 3.29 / 3.19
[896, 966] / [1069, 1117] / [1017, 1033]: -0.1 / 3.53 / 3.27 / 3.38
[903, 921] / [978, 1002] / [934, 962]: -0.9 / 3.58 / 3.12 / 3.36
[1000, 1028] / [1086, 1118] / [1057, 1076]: 0.1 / 3.2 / 3.33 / 3.28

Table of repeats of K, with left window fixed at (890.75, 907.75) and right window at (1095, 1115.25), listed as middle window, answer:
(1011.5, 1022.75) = 0.80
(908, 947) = 0.62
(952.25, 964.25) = 0.29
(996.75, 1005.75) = 1.15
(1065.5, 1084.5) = 1.28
